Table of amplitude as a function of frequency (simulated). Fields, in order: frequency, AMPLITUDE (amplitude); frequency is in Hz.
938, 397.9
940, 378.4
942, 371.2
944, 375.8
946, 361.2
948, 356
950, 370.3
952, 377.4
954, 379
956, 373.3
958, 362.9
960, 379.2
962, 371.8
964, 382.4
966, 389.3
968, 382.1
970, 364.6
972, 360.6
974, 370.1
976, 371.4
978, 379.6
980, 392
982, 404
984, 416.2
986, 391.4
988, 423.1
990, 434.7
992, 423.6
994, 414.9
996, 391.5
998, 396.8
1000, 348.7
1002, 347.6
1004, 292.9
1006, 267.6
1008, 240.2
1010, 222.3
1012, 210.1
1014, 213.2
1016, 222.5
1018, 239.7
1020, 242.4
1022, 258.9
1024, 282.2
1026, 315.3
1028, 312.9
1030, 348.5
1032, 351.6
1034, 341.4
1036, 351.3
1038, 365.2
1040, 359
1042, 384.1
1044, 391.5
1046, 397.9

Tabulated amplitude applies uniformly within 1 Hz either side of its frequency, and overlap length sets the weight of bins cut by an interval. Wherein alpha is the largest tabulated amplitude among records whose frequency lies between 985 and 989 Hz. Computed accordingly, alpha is 423.1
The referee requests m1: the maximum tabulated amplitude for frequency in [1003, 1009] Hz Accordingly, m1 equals 292.9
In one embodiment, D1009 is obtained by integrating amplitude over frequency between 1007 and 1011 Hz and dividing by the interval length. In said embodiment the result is 231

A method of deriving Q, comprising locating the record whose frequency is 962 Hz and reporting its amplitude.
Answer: 371.8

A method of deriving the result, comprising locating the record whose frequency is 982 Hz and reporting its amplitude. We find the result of 404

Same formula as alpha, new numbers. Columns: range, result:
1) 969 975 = 370.1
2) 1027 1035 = 351.6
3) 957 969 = 389.3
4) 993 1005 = 414.9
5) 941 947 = 375.8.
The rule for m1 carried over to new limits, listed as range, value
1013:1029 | 315.3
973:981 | 392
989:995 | 434.7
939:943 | 378.4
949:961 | 379.2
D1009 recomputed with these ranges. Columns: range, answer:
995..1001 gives 379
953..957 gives 376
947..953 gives 368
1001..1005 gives 320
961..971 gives 378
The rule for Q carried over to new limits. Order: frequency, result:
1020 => 242.4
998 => 396.8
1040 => 359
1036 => 351.3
